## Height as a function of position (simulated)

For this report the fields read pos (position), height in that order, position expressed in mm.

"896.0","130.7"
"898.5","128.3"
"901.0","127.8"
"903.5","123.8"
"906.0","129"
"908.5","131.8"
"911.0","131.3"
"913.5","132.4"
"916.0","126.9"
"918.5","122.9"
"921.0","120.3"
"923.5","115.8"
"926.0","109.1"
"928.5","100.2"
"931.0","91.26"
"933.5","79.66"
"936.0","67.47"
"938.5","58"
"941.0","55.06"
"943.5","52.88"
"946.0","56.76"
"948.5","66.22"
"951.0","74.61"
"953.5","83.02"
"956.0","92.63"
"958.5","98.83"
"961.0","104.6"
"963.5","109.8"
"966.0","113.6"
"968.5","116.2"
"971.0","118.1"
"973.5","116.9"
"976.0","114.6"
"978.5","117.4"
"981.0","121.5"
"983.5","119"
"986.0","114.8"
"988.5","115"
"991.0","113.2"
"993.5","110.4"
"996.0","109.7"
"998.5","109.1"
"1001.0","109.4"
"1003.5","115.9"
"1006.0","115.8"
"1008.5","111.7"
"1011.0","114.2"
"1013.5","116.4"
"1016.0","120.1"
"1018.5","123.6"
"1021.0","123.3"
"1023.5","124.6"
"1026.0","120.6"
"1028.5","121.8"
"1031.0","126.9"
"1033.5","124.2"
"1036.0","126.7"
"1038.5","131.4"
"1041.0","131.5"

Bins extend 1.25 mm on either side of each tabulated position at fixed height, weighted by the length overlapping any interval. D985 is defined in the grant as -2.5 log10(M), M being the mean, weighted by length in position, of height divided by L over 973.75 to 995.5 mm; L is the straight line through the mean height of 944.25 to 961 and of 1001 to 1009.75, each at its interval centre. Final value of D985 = -0.16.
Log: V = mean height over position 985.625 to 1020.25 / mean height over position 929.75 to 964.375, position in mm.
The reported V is 1.5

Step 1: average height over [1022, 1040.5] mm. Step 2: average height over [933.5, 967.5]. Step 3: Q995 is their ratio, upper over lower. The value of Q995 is 1.57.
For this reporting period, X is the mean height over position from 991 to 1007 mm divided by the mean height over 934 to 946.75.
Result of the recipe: 1.88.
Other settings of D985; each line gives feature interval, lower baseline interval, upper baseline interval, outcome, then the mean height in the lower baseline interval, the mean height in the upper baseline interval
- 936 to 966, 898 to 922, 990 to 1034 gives 0.49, 127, 117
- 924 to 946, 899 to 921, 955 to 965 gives 0.44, 128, 102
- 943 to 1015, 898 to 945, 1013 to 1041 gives 0.10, 105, 124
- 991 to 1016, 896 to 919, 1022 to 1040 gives 0.12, 129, 125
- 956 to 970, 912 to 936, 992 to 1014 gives 0.03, 109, 112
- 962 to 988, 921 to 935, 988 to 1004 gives -0.08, 101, 111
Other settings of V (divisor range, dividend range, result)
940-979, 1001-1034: 1.28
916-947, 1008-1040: 1.39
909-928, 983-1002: 0.92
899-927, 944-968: 0.71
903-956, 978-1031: 1.22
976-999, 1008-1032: 1.05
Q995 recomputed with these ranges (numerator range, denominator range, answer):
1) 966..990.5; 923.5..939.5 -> 1.34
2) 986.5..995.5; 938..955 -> 1.75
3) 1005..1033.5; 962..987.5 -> 1.04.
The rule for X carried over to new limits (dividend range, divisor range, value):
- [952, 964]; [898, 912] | 0.75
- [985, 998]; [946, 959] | 1.41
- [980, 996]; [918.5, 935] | 1.11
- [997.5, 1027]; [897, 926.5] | 0.93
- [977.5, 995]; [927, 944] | 1.58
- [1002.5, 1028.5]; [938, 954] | 1.88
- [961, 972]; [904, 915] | 0.87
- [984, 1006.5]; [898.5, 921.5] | 0.88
